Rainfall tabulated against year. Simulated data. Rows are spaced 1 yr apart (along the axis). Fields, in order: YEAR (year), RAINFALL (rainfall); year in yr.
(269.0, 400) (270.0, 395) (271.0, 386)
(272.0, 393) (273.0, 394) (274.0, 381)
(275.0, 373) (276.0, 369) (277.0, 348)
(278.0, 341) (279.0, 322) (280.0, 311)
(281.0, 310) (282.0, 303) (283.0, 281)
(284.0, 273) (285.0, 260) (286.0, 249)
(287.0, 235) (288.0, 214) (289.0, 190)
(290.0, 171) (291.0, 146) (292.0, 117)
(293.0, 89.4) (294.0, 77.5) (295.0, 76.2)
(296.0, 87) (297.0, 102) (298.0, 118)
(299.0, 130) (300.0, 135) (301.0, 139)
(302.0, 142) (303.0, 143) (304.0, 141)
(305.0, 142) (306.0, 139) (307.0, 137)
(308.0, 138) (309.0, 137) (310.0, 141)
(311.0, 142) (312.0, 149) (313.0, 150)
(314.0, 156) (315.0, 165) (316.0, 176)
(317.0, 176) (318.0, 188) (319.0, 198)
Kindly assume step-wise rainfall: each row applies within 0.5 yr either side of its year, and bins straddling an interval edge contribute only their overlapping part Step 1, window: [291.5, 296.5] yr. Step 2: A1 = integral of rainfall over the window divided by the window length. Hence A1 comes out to 89.4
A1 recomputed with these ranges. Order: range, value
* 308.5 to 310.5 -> 139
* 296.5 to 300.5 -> 121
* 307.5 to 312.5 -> 141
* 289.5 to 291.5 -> 158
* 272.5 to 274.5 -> 388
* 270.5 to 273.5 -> 391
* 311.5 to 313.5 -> 150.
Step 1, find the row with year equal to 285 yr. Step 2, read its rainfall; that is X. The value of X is 260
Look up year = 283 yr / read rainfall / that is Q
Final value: 281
